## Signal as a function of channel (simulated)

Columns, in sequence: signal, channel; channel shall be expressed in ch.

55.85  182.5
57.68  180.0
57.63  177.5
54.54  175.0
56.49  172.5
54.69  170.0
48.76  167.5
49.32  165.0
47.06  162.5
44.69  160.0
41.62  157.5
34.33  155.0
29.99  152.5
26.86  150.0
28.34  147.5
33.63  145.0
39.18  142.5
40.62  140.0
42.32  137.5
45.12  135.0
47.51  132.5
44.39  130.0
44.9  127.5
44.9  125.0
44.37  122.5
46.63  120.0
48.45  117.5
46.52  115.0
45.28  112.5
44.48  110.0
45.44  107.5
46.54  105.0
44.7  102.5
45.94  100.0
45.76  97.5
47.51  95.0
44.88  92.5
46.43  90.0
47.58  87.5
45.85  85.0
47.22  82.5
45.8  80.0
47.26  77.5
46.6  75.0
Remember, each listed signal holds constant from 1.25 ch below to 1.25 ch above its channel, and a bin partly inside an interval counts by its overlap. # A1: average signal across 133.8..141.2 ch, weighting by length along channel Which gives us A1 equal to 42.7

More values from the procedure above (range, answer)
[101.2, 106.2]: 45.6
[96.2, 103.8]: 45.5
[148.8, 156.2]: 30.4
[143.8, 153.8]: 29.7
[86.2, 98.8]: 46.4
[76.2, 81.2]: 46.5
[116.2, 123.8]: 46.5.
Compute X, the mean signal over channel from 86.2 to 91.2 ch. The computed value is 47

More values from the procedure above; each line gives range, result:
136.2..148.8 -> 36.8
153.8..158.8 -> 38.1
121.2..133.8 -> 45.2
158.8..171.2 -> 48.9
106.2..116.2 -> 45.4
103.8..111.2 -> 45.5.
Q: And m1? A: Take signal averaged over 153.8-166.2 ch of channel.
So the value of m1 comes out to 43.4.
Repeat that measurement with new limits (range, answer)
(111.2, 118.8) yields 46.7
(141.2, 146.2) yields 36.5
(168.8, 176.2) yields 55.2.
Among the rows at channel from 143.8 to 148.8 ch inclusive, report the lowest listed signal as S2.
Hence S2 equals 28.34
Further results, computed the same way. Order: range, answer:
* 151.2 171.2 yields 29.99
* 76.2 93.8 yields 44.88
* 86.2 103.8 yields 44.7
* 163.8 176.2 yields 48.76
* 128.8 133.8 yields 44.39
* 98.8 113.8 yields 44.48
